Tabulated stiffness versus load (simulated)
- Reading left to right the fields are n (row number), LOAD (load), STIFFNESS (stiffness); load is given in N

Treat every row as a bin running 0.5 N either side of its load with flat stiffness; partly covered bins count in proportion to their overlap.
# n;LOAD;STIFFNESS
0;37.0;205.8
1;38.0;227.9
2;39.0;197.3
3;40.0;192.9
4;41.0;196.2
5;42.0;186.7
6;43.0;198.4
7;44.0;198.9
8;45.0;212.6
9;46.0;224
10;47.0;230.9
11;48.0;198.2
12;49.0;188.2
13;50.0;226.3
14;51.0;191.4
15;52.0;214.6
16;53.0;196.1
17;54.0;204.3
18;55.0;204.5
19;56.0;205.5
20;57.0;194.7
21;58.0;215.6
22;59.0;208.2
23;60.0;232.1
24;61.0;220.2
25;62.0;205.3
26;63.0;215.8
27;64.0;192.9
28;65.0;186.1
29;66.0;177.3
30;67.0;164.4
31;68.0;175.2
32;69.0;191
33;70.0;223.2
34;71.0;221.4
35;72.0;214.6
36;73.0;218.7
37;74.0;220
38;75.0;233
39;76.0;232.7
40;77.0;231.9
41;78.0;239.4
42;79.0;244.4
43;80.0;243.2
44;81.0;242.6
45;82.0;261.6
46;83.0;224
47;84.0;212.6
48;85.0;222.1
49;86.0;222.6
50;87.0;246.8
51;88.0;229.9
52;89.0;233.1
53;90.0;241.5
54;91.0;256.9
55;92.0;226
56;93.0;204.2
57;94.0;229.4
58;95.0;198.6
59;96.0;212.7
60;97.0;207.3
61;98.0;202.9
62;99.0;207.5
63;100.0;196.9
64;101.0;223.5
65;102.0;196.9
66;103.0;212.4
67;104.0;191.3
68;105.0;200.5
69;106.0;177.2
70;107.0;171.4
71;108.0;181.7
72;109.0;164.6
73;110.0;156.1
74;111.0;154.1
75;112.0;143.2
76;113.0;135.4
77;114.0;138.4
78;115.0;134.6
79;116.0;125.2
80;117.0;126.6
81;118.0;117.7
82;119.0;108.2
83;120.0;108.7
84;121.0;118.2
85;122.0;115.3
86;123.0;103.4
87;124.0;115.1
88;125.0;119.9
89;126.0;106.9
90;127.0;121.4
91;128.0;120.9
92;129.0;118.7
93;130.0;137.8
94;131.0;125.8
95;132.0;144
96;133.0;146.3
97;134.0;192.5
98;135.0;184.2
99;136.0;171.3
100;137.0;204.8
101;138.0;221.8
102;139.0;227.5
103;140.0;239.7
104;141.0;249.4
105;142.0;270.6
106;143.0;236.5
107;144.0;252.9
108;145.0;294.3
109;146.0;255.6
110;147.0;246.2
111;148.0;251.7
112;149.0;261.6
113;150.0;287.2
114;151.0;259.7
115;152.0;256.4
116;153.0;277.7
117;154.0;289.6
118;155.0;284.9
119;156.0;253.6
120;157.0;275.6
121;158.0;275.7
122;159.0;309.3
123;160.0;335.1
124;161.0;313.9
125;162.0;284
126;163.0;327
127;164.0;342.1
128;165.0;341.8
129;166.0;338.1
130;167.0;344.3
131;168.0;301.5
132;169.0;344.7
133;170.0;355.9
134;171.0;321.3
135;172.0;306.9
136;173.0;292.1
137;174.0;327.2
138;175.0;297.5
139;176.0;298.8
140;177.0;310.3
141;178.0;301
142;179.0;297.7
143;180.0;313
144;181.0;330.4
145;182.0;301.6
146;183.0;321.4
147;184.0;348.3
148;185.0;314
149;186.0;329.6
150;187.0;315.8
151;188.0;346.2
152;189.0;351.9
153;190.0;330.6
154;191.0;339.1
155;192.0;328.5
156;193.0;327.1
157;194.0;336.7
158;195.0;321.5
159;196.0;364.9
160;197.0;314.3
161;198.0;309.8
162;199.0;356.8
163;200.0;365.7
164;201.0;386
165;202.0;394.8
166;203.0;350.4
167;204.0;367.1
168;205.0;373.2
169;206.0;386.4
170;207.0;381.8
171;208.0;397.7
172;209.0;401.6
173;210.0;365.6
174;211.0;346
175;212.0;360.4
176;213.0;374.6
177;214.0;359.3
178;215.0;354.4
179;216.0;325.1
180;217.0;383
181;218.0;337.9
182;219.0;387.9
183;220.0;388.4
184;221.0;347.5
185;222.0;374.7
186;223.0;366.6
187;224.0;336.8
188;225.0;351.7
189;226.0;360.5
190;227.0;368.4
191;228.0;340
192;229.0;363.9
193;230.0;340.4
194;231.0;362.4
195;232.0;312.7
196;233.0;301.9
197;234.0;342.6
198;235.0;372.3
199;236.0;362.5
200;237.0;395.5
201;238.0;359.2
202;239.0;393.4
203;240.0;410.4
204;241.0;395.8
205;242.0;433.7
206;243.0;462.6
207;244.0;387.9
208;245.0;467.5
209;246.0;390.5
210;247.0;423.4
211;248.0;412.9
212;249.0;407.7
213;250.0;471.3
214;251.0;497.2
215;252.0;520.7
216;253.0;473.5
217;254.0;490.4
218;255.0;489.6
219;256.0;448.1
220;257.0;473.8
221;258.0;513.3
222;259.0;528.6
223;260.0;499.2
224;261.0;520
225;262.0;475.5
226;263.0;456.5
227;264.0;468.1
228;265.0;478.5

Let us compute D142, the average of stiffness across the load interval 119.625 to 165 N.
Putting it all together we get 220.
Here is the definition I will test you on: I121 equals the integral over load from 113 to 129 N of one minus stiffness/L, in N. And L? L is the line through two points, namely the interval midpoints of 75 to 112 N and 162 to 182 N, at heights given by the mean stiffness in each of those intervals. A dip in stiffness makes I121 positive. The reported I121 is 8.37 N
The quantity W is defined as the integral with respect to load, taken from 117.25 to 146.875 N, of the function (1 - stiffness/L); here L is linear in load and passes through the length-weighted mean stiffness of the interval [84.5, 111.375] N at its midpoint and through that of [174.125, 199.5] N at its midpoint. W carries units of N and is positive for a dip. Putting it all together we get 9.8 N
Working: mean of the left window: 206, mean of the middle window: 171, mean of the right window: 324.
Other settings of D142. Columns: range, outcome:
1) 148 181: 304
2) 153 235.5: 337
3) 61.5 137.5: 185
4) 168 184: 315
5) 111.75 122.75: 124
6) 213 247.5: 372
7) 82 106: 217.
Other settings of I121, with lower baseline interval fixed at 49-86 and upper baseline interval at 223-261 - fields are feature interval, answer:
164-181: 0.73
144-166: 1.90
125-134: 4.87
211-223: 0.69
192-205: 0.50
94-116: 6.40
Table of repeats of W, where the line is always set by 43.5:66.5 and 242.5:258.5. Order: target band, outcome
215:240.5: 4.13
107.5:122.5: 7.82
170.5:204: 4.23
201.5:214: 0.89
